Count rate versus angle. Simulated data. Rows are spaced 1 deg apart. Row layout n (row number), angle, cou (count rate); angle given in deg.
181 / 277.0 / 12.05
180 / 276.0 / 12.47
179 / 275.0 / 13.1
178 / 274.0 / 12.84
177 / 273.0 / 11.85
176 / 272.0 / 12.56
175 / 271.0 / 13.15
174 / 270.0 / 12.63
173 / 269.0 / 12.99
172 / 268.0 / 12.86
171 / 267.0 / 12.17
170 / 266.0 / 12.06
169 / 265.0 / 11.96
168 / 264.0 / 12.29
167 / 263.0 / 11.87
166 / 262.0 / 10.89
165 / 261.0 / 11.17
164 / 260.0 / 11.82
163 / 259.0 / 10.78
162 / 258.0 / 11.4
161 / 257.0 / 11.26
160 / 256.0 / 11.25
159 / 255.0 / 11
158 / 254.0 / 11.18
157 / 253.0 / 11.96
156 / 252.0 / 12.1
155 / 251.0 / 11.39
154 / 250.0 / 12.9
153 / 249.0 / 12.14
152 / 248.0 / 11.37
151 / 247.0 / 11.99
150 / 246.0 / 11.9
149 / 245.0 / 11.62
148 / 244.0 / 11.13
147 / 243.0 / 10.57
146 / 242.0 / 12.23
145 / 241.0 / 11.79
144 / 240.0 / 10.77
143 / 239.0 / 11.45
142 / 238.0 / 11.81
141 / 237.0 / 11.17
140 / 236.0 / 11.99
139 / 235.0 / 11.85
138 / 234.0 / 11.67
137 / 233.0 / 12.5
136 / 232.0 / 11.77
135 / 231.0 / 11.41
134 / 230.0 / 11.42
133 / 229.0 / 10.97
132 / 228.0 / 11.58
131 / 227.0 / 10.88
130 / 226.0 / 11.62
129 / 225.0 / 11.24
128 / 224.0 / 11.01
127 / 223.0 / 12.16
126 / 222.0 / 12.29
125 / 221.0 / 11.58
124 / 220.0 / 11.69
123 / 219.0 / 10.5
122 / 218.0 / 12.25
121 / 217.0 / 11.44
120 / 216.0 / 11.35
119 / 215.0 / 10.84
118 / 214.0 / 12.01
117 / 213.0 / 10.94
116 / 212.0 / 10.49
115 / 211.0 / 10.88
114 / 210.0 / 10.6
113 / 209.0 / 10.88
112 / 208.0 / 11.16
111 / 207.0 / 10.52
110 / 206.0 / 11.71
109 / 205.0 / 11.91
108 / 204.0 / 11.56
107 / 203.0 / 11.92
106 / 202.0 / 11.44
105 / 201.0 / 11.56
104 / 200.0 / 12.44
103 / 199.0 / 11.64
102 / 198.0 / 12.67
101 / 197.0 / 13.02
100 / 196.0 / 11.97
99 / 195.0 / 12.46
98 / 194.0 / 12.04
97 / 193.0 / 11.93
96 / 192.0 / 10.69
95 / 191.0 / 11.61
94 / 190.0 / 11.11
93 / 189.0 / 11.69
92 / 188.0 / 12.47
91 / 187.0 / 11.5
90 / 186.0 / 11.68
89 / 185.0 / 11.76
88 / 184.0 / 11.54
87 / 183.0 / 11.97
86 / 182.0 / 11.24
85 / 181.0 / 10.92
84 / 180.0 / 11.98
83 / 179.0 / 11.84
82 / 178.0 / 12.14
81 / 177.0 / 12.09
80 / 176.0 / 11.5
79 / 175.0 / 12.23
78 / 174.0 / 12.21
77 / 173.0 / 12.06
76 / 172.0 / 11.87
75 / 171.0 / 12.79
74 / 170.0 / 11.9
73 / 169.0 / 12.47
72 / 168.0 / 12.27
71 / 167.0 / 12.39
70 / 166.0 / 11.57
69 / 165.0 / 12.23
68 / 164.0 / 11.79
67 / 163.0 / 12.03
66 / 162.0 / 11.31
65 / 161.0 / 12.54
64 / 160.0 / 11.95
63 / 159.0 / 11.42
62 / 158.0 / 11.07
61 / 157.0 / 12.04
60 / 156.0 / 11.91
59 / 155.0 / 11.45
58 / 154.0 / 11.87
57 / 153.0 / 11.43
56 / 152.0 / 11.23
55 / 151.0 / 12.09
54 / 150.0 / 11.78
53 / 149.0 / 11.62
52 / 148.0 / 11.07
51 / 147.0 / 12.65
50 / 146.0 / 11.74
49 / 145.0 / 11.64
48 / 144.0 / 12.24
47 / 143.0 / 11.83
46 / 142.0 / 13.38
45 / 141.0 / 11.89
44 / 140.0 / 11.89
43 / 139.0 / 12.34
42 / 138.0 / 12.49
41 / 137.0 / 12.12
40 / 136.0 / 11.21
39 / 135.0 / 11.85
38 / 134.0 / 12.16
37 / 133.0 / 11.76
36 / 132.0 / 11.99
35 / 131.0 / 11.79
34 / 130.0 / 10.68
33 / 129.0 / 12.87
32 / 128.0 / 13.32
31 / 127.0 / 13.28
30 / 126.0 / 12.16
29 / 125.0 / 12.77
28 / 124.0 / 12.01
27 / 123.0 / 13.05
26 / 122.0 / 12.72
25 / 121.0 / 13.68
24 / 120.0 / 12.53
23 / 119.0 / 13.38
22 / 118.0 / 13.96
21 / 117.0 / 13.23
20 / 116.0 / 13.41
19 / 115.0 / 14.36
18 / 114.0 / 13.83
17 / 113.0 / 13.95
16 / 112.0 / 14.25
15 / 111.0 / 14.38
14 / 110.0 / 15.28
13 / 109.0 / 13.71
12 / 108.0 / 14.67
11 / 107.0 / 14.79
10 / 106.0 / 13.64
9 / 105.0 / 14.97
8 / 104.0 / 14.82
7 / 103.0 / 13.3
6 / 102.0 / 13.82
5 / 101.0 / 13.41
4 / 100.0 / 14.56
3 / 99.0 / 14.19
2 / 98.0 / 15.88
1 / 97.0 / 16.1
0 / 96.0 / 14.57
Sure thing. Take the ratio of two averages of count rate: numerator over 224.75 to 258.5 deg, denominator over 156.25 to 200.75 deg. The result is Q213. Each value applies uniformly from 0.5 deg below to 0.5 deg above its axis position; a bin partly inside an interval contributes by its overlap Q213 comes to 1.0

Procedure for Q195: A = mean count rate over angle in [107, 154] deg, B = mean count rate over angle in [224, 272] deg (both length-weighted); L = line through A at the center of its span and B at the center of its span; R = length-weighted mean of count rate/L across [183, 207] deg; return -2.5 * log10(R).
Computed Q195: 0.03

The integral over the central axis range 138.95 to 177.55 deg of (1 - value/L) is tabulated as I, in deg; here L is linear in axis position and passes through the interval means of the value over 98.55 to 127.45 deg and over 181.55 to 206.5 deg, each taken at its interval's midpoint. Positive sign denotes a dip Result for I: 2.2 deg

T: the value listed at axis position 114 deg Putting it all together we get 13.83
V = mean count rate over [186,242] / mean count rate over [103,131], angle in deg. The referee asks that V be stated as 0.9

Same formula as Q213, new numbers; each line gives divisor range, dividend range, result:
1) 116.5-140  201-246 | 0.92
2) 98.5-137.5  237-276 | 0.89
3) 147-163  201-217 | 0.96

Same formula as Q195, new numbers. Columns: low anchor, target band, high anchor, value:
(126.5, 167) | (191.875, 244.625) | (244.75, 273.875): 0.03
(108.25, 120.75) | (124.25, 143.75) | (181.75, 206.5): 0.10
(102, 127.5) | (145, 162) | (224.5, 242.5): 0.11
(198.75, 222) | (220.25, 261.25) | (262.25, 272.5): 0.03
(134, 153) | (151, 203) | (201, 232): -0.02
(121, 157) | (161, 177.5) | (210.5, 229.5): -0.02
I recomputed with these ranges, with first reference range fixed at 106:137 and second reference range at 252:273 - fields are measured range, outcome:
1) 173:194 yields 1.4 deg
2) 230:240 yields 0.4 deg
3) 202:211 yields 0.8 deg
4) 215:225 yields 0.6 deg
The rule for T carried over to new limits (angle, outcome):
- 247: 11.99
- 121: 13.68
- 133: 11.76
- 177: 12.09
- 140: 11.89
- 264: 12.29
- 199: 11.64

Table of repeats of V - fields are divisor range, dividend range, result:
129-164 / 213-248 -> 0.97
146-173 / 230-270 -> 0.99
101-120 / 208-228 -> 0.81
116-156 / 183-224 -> 0.95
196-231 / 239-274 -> 1.03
